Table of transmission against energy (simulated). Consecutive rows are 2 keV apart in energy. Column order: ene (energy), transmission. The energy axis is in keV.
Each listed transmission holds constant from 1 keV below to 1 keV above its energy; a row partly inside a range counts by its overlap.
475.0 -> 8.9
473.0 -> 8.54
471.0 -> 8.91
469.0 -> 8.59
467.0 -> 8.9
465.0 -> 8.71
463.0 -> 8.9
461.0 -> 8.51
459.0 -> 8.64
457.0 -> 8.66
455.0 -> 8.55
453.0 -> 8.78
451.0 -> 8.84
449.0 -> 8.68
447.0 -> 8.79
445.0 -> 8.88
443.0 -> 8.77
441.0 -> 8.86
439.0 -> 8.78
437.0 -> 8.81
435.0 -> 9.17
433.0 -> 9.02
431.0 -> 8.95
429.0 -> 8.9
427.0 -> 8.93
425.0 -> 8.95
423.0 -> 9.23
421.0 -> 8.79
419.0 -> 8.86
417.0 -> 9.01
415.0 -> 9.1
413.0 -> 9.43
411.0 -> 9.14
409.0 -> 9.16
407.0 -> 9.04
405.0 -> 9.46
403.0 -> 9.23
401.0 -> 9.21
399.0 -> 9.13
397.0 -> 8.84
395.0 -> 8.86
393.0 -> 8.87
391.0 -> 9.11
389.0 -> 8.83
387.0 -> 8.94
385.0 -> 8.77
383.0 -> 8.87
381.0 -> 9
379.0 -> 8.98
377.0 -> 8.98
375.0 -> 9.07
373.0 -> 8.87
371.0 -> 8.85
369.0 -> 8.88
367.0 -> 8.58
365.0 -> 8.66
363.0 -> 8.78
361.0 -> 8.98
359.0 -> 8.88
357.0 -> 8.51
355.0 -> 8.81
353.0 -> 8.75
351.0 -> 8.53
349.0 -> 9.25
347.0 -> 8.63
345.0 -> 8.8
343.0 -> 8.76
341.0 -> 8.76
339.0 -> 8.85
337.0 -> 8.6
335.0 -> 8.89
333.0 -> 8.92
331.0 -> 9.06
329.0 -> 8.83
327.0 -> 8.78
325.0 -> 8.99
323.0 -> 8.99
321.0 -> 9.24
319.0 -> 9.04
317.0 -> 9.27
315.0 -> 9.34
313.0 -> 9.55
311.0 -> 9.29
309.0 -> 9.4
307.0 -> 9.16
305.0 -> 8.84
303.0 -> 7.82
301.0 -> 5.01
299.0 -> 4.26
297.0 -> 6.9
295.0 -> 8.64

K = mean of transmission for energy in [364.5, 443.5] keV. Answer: 8.98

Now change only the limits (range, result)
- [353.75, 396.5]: 8.86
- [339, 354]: 8.79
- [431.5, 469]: 8.79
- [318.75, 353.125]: 8.87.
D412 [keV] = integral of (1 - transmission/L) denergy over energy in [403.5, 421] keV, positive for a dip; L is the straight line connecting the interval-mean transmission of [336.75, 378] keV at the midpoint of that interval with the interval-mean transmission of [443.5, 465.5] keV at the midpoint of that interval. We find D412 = -0.7 keV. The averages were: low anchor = 8.8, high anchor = 8.72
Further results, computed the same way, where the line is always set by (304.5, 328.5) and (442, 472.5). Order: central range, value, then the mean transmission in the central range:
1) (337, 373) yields 1.1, 8.78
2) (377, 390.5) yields 0.1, 8.91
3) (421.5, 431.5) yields -0.2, 8.98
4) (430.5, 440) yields -0.2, 8.95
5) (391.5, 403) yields -0.1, 9.01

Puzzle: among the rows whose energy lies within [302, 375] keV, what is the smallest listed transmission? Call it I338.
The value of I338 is 7.82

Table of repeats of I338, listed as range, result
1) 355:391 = 8.51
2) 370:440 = 8.77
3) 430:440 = 8.78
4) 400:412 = 9.04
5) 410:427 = 8.79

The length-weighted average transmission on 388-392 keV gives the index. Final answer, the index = 8.97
